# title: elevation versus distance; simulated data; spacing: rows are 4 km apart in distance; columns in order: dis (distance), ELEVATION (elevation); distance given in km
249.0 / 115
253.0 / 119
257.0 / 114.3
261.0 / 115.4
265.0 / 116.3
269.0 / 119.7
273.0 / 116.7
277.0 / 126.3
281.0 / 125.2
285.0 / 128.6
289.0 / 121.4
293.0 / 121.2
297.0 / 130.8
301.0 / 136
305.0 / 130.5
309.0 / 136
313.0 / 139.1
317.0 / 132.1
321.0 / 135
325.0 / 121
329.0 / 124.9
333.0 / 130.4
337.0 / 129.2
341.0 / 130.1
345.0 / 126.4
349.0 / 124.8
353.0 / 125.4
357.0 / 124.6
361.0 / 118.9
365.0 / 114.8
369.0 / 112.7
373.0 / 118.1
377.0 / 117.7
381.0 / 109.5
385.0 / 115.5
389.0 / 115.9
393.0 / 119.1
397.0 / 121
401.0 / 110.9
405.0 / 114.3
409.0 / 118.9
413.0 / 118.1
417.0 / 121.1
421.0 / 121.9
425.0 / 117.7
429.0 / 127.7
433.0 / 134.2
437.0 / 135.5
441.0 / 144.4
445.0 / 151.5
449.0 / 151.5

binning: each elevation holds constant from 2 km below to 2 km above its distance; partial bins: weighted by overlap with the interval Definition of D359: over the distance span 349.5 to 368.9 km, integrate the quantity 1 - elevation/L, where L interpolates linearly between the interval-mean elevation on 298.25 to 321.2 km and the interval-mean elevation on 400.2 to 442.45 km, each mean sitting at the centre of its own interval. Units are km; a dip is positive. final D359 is 1.43 km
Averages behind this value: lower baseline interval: 135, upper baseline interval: 124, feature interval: 120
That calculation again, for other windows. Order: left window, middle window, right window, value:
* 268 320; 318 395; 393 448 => 3.22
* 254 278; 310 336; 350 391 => -2.86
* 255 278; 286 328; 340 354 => -2.74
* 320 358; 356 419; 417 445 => 6.03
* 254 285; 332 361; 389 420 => -1.97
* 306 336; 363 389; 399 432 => 1.97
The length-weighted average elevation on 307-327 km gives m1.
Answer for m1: 133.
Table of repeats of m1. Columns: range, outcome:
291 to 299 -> 126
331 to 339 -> 130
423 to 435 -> 127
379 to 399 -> 116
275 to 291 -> 125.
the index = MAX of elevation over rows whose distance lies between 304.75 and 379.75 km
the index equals 139.1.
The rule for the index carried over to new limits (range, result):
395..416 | 121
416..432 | 127.7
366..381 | 118.1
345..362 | 126.4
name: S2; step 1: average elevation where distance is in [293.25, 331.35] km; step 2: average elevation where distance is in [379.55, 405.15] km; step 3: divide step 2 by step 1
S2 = 0.88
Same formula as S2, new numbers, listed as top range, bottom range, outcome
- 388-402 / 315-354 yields 0.92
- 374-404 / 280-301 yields 0.91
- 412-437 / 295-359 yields 0.96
